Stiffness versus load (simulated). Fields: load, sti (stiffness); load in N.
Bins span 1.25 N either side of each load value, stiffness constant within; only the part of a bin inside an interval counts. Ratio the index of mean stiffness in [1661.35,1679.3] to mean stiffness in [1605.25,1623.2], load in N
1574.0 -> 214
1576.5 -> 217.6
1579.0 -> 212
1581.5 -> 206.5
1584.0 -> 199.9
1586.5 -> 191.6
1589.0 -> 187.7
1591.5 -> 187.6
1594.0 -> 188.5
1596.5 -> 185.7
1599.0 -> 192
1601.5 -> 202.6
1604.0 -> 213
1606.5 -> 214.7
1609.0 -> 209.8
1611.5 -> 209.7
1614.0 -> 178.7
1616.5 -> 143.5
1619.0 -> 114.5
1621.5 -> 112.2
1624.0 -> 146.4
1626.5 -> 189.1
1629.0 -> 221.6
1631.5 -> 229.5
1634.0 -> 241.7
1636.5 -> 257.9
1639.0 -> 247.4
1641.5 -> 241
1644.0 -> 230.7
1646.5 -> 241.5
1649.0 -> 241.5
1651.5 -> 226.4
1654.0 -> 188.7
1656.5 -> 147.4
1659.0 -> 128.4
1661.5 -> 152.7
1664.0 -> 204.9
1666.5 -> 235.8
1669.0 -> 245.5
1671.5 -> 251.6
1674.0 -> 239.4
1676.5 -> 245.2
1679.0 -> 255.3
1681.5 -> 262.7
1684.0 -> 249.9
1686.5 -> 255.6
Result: 1.38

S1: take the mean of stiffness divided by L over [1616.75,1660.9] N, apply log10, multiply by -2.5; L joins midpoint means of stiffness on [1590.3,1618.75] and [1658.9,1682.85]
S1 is 0.06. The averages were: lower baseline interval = 190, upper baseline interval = 227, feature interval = 198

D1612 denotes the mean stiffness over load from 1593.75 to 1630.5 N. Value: 182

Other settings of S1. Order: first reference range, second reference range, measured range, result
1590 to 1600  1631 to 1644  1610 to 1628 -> 0.35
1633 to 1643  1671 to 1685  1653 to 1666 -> 0.43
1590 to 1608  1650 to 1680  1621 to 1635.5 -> 0.04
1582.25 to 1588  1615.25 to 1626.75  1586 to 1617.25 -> -0.15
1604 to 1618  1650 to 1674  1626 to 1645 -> -0.19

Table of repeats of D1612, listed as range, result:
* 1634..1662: 212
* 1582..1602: 192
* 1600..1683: 208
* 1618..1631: 162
